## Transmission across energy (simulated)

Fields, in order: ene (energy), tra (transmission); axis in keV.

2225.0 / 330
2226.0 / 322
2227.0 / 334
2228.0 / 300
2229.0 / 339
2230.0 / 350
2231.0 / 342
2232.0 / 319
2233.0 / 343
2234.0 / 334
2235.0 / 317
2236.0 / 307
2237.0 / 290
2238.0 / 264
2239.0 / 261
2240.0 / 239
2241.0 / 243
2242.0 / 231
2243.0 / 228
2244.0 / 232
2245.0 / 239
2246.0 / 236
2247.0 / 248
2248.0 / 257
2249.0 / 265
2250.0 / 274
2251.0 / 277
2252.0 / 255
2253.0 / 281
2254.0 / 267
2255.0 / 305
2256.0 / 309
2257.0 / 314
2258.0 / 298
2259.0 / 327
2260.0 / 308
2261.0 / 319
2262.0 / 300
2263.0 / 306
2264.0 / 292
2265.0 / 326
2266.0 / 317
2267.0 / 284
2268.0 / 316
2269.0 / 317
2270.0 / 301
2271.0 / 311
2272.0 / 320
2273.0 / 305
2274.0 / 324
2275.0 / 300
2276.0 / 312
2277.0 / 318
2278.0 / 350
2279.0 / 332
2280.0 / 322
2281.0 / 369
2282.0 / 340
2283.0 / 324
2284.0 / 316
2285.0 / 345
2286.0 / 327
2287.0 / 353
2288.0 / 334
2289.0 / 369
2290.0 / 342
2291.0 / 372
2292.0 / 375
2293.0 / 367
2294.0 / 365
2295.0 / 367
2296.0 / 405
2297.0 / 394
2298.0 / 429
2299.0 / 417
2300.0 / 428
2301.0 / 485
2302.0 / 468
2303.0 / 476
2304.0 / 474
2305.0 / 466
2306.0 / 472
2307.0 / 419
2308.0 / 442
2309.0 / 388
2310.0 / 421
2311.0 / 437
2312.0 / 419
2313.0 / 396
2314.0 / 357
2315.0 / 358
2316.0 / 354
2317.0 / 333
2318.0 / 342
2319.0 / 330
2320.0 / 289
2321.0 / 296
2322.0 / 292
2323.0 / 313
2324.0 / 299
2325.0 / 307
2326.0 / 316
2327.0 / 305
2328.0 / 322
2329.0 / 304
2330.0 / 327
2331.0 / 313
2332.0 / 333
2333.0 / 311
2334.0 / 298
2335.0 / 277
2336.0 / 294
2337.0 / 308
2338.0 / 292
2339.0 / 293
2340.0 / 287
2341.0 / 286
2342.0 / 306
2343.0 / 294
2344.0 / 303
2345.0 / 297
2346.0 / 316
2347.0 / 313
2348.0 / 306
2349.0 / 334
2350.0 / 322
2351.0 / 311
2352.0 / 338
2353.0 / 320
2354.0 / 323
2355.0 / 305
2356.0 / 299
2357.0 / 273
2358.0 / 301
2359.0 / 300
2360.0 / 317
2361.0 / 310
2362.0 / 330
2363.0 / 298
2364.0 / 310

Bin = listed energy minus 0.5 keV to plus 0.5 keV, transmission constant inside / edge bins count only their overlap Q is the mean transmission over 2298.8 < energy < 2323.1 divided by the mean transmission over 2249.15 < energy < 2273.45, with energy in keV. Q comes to 1.3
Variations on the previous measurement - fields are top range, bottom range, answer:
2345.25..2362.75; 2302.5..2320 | 0.78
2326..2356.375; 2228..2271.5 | 1.06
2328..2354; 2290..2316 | 0.75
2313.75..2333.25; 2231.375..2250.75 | 1.18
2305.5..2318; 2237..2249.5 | 1.61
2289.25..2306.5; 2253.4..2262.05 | 1.37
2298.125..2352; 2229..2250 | 1.25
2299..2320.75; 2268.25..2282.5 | 1.26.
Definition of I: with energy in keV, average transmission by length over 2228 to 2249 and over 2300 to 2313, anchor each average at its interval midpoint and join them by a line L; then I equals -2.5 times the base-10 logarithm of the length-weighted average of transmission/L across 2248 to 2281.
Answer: 0.13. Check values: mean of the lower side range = 281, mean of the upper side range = 445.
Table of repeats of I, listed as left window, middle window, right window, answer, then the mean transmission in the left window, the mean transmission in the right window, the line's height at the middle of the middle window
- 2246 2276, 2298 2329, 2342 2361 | -0.244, 297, 309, 304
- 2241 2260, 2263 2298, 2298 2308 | 0.115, 269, 454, 375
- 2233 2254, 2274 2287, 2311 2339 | -0.134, 266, 323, 292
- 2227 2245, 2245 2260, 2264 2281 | 0.088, 290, 317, 302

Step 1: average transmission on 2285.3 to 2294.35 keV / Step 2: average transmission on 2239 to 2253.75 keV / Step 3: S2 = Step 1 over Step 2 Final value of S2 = 1.42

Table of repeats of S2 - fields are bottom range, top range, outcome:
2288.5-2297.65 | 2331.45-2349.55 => 0.81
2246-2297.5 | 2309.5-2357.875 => 1.00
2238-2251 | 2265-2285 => 1.29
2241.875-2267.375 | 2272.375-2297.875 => 1.23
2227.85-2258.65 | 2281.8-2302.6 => 1.34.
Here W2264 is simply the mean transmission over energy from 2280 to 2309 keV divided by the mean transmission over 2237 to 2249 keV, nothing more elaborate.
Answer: 1.60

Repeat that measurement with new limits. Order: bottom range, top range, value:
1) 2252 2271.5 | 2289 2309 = 1.37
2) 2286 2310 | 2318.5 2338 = 0.75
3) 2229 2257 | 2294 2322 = 1.43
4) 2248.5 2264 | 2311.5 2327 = 1.13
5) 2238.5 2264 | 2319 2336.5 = 1.12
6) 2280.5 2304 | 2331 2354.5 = 0.80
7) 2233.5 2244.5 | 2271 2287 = 1.22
